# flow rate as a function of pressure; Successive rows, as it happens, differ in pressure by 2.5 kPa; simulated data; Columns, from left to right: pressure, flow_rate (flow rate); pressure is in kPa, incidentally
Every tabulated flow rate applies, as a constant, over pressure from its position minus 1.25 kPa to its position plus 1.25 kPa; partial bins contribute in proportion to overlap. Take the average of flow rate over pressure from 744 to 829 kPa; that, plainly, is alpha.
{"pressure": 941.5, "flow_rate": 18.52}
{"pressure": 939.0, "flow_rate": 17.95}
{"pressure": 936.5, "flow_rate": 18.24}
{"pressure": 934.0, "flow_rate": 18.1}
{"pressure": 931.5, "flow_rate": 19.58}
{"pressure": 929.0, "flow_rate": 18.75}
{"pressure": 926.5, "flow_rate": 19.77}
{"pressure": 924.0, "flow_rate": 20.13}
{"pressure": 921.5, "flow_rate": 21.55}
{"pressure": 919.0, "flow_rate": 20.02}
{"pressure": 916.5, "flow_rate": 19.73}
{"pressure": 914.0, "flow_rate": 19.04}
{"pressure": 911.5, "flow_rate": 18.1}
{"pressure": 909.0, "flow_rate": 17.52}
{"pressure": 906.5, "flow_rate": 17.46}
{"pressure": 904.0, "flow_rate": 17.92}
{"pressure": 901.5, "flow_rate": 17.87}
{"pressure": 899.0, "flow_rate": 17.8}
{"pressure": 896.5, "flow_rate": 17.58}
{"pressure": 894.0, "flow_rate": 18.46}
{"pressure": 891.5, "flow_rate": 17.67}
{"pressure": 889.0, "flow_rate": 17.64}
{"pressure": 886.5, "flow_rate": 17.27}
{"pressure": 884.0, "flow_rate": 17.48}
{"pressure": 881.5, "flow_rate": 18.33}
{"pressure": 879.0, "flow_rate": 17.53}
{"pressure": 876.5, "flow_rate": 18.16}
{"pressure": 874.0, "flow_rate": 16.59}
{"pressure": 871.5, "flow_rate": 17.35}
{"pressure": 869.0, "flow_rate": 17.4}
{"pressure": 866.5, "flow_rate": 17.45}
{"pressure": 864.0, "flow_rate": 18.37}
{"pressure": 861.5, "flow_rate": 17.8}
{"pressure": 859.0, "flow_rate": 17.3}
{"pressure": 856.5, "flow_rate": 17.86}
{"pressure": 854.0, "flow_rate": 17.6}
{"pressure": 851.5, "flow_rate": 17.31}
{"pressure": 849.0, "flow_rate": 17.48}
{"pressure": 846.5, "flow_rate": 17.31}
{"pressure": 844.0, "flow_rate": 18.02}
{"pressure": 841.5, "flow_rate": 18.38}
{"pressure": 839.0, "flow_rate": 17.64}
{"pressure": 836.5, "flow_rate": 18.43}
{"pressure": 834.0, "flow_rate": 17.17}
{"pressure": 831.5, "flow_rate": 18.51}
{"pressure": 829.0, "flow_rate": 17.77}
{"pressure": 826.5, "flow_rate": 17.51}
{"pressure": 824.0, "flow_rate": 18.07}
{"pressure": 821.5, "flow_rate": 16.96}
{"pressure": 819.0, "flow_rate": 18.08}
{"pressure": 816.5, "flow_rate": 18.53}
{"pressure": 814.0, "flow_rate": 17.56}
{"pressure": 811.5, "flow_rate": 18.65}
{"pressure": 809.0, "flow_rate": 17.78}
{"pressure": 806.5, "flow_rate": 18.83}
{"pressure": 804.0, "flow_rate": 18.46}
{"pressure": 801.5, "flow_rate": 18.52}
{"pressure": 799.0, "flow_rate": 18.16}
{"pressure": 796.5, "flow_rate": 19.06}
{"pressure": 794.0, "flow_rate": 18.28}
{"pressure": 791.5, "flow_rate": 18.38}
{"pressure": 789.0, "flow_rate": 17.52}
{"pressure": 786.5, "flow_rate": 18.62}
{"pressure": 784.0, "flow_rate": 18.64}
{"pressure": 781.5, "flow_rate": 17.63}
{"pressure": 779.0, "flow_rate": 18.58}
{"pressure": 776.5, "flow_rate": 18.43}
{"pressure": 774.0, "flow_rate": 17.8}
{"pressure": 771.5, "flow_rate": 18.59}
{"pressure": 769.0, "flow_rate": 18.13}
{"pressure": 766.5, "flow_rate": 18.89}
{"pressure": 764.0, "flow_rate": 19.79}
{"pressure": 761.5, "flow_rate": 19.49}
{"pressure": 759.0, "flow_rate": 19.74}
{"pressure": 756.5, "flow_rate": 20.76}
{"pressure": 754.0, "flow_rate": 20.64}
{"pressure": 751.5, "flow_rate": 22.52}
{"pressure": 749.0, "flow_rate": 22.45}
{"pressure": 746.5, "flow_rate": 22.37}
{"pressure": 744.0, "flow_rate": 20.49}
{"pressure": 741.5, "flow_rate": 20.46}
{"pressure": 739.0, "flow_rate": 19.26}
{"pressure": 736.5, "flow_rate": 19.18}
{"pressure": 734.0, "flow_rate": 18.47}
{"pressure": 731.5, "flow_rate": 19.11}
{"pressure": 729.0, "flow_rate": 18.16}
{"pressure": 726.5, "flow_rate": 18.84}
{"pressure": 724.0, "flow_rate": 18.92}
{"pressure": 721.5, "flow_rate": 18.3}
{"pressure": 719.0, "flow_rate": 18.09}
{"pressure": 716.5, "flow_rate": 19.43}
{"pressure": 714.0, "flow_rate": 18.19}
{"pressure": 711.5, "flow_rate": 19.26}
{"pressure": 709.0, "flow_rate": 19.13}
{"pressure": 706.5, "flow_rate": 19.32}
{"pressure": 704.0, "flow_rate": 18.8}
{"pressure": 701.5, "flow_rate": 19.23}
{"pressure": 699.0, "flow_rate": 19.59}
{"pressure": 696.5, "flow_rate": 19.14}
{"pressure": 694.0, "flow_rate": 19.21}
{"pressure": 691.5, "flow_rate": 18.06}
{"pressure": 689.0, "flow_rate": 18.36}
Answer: 18.9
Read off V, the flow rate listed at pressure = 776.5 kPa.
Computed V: 18.43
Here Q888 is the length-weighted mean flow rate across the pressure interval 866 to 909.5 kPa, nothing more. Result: 17.6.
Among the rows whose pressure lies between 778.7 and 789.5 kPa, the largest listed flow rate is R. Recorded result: 18.64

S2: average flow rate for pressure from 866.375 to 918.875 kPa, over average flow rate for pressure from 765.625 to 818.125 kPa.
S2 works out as 0.98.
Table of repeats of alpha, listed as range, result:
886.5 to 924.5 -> 18.5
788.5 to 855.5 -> 18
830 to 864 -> 17.8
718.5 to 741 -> 18.8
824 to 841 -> 17.9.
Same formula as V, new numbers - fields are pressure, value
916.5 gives 19.73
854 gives 17.6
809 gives 17.78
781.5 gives 17.63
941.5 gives 18.52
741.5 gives 20.46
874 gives 16.59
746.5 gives 22.37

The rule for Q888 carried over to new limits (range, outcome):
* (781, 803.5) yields 18.3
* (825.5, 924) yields 18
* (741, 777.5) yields 20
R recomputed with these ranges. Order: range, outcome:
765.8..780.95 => 18.89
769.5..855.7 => 19.06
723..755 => 22.52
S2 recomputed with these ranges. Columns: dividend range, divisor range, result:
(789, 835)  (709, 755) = 0.92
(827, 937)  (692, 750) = 0.94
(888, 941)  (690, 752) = 0.96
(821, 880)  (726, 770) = 0.89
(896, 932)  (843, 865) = 1.07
